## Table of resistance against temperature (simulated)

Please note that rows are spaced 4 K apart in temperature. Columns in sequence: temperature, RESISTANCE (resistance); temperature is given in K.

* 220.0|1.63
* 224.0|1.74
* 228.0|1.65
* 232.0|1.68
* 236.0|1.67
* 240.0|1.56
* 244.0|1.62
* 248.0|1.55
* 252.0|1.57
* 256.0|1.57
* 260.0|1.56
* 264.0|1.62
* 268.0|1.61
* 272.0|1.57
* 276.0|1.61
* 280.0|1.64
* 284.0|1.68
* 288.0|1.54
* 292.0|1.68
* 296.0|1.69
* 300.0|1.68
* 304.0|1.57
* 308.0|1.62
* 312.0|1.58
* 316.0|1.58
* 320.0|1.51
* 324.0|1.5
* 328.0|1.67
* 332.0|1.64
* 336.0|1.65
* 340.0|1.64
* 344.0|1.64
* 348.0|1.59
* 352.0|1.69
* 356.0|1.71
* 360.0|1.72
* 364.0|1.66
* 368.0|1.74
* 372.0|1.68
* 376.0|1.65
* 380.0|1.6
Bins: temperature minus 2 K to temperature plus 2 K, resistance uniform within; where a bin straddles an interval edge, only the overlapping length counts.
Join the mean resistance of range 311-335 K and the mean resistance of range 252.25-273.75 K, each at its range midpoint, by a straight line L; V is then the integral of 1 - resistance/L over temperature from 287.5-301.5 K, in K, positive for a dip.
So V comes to -0.65 K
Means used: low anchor 1.58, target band 1.66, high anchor 1.58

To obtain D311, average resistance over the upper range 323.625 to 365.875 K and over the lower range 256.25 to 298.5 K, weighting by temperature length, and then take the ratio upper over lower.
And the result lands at 1.02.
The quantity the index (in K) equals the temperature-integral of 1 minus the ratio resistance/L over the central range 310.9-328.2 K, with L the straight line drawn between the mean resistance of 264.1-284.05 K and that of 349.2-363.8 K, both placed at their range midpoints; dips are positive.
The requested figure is 1.1 K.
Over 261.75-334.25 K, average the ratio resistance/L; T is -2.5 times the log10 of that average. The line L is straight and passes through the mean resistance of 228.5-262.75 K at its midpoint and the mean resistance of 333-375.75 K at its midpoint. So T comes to 0.02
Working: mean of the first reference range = 1.6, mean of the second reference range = 1.67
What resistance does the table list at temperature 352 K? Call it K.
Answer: 1.69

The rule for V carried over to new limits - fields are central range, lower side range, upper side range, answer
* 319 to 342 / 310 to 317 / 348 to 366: 0.21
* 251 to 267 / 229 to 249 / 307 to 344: 0.33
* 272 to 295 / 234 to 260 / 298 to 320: -0.49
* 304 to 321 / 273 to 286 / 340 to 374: 0.80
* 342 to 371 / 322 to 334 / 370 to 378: -0.65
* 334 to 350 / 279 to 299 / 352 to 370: 0.57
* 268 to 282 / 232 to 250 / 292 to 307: 0.22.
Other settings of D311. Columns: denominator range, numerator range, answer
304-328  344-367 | 1.07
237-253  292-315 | 1.03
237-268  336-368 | 1.05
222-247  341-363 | 1.01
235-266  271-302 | 1.03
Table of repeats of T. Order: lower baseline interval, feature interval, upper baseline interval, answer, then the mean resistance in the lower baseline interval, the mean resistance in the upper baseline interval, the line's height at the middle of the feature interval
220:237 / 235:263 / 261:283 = 0.04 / 1.68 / 1.61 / 1.65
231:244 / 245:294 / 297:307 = 0.02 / 1.63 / 1.63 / 1.63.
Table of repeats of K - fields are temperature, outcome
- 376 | 1.65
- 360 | 1.72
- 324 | 1.5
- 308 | 1.62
